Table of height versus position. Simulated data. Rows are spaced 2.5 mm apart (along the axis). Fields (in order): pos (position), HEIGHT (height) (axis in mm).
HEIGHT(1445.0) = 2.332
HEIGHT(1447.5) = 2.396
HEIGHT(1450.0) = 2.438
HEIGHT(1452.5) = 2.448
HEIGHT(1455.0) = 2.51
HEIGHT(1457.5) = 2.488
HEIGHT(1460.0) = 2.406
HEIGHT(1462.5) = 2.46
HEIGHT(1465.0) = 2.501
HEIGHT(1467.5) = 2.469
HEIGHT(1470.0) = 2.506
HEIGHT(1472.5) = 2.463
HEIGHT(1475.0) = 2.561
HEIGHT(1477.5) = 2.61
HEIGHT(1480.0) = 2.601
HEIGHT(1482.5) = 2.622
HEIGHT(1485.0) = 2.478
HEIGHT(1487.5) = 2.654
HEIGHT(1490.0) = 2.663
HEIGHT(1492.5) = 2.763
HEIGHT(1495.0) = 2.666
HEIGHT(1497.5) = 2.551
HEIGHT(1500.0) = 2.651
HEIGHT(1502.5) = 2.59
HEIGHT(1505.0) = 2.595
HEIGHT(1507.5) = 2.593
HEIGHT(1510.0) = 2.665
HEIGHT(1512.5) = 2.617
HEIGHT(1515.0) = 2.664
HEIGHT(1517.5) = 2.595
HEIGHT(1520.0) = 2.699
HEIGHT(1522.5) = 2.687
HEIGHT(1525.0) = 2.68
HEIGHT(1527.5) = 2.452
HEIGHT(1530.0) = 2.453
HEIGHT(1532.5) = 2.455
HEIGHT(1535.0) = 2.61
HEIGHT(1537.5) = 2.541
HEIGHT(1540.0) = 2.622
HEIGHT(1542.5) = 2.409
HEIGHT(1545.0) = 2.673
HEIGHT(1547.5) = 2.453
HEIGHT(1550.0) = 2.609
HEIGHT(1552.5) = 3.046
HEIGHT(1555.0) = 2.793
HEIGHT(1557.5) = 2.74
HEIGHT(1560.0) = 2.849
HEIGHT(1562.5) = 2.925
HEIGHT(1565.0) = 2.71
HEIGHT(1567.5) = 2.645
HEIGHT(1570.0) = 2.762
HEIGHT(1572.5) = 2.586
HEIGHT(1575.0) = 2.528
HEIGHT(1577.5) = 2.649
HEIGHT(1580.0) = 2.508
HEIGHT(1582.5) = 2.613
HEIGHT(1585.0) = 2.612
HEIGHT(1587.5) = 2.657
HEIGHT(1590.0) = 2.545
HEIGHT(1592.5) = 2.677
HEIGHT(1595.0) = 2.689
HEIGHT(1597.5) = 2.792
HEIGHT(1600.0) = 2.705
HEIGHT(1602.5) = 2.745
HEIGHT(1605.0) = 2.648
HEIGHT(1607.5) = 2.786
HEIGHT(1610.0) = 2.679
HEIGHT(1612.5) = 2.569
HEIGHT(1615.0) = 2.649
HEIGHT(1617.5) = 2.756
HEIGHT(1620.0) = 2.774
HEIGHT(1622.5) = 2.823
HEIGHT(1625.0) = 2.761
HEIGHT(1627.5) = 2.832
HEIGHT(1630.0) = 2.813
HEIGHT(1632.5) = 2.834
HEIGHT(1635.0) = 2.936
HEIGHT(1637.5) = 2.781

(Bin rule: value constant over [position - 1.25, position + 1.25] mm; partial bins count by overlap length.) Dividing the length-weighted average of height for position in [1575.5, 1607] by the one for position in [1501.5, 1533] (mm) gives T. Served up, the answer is 1.02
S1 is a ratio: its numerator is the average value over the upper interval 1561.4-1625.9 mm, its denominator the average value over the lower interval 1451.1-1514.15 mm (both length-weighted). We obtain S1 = 1.0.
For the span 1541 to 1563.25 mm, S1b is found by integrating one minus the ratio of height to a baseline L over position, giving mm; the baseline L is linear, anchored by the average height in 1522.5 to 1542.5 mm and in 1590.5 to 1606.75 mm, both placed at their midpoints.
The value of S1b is -1.1 mm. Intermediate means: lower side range 2.55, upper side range 2.7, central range 2.72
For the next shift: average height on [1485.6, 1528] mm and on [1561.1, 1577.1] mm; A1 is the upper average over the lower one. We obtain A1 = 1.02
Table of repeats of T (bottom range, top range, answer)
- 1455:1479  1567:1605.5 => 1.06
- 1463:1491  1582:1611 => 1.05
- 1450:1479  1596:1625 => 1.09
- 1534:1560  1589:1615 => 1.01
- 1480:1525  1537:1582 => 1.01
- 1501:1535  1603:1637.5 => 1.06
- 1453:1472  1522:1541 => 1.03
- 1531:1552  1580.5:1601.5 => 1.04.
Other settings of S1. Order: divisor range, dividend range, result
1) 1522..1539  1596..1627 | 1.07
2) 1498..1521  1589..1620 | 1.02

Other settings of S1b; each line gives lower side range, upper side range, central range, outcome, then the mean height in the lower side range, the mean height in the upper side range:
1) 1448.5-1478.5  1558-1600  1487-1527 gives -1.3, 2.49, 2.67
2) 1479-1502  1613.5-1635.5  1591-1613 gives 0.5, 2.63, 2.79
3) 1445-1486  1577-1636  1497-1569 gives -1.2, 2.49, 2.71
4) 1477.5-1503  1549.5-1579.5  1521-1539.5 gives 0.9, 2.62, 2.73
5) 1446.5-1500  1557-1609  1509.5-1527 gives -0.3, 2.54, 2.68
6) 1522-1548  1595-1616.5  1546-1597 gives -1.1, 2.55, 2.7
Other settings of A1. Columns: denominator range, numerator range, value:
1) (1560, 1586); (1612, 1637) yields 1.04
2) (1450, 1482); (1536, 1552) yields 1.03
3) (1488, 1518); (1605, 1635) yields 1.05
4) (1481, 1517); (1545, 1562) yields 1.05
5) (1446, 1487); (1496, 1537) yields 1.04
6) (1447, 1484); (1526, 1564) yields 1.06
